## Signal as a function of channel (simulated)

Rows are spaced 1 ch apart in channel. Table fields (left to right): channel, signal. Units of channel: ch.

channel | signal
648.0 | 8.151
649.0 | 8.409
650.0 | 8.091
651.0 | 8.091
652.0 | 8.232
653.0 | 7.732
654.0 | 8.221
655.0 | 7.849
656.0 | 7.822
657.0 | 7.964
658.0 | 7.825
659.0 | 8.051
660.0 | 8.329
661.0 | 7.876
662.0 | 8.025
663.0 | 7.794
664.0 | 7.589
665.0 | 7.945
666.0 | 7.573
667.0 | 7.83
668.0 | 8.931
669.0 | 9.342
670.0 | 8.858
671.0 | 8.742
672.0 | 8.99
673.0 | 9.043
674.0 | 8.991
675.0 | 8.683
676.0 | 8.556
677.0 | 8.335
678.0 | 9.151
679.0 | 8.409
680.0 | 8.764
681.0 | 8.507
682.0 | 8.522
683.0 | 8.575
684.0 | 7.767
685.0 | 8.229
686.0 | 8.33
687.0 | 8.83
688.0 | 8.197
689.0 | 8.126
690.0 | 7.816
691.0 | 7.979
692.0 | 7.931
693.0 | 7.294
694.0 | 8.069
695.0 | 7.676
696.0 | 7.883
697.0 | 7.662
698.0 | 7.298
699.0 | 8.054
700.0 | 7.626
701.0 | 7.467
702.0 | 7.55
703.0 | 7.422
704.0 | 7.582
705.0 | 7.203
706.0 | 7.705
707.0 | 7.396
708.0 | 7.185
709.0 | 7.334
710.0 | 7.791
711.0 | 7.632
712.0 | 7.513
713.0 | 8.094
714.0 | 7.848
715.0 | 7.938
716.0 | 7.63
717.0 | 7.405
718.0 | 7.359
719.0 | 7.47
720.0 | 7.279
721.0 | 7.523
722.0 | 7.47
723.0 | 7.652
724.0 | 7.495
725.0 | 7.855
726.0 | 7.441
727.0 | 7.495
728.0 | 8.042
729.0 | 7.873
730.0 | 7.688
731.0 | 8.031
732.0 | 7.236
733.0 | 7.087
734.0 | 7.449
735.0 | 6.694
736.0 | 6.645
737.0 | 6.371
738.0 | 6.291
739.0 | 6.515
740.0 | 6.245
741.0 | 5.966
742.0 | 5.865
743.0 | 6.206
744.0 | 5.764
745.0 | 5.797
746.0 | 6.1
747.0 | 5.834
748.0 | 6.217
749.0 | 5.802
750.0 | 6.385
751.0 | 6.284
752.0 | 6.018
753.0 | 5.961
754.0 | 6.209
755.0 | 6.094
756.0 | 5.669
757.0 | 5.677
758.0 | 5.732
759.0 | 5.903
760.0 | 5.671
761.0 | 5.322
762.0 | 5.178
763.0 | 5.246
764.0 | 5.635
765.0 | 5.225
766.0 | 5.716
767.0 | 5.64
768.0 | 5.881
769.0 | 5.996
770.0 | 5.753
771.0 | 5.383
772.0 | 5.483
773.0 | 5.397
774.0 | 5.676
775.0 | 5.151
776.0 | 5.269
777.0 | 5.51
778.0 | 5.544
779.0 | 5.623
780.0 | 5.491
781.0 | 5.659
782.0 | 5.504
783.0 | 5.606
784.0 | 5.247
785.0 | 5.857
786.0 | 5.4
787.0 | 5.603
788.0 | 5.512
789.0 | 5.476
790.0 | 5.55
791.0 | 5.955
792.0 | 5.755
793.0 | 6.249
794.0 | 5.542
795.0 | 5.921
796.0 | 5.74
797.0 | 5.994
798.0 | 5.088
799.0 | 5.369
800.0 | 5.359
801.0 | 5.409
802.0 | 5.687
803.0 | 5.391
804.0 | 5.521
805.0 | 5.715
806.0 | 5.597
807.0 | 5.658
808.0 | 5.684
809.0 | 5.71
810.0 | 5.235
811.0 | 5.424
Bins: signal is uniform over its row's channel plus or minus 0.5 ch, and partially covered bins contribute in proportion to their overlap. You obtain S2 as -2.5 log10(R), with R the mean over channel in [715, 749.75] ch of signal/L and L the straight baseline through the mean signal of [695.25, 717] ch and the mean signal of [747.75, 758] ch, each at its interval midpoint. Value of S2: -0.035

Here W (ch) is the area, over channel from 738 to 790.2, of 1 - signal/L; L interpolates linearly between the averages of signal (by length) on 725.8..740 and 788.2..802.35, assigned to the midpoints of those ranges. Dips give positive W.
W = 5.48 ch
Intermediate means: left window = 7.17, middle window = 5.73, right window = 5.65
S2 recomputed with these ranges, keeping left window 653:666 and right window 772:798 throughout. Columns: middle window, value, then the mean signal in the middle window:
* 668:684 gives -0.15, 8.74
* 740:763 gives 0.06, 5.89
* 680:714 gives -0.09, 7.84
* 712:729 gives -0.13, 7.63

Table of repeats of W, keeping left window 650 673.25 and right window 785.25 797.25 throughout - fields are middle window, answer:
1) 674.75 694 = -1.4 ch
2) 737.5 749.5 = 1.1 ch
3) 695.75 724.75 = -1.2 ch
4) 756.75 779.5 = 2.3 ch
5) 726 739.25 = -0.7 ch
